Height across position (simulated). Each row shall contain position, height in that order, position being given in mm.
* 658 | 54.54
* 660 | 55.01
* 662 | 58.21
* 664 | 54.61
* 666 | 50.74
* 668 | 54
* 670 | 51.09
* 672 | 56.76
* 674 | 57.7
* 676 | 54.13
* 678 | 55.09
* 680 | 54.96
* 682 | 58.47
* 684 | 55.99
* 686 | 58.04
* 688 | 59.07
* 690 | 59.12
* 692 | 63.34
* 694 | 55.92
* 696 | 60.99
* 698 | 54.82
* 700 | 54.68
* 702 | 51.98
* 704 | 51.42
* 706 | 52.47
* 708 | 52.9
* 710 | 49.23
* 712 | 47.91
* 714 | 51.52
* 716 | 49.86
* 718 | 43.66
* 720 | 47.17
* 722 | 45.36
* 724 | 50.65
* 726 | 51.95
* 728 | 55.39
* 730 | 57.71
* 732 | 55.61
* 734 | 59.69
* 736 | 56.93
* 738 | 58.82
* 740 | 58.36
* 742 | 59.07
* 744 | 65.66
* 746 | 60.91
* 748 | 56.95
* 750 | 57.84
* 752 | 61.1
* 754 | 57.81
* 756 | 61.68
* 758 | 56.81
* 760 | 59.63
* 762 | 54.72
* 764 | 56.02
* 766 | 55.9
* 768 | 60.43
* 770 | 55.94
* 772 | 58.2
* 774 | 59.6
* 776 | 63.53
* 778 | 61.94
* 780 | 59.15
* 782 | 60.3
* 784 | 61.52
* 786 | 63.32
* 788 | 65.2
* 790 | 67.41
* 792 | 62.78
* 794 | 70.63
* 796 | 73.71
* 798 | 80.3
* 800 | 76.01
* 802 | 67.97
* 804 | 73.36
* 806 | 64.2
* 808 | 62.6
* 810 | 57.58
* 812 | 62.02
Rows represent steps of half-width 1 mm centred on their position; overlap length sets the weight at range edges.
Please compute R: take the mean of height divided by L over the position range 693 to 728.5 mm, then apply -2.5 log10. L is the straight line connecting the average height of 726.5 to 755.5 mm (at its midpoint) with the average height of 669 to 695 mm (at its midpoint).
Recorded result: 0.12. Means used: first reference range 56.9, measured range 51.5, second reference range 58.6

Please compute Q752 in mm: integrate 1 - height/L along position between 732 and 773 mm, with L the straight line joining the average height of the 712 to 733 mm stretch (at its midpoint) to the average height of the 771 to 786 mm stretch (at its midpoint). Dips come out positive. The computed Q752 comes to -1.9 mm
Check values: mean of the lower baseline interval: 50.7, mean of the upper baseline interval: 60.8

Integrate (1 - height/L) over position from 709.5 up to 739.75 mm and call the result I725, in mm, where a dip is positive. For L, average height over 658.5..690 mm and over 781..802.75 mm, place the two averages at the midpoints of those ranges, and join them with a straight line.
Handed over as 4.3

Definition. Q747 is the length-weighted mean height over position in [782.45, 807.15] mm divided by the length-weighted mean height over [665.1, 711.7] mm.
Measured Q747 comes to 1.24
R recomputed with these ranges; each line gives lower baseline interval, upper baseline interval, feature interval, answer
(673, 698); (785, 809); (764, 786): 0.12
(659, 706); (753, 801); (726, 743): 0.04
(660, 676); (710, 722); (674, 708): -0.10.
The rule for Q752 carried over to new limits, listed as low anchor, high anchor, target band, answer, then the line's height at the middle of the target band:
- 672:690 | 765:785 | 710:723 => 2.3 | 57.9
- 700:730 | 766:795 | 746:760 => -0.4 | 57.1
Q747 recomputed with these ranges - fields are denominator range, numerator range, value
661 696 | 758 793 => 1.07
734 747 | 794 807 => 1.21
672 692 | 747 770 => 1.01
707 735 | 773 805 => 1.30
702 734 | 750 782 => 1.15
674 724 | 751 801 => 1.16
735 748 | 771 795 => 1.05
